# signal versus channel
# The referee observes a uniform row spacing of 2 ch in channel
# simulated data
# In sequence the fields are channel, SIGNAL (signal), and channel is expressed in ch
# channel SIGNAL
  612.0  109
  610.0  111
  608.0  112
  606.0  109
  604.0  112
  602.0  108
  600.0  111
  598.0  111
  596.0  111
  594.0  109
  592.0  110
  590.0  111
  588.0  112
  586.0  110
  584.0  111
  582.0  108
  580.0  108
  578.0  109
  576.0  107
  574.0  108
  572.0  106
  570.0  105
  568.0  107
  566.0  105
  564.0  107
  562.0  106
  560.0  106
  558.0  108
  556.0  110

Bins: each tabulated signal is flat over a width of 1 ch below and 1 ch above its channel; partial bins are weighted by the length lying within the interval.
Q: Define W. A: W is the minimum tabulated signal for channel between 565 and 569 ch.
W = 105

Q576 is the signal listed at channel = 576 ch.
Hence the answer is 107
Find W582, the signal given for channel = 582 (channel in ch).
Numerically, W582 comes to 108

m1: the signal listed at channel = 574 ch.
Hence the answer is 108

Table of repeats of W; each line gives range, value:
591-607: 108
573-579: 107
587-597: 109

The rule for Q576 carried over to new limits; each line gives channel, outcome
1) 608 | 112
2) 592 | 110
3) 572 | 106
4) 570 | 105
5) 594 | 109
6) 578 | 109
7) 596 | 111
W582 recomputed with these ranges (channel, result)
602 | 108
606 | 109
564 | 107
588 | 112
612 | 109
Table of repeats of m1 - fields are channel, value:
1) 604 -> 112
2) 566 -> 105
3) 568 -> 107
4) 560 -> 106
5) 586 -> 110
